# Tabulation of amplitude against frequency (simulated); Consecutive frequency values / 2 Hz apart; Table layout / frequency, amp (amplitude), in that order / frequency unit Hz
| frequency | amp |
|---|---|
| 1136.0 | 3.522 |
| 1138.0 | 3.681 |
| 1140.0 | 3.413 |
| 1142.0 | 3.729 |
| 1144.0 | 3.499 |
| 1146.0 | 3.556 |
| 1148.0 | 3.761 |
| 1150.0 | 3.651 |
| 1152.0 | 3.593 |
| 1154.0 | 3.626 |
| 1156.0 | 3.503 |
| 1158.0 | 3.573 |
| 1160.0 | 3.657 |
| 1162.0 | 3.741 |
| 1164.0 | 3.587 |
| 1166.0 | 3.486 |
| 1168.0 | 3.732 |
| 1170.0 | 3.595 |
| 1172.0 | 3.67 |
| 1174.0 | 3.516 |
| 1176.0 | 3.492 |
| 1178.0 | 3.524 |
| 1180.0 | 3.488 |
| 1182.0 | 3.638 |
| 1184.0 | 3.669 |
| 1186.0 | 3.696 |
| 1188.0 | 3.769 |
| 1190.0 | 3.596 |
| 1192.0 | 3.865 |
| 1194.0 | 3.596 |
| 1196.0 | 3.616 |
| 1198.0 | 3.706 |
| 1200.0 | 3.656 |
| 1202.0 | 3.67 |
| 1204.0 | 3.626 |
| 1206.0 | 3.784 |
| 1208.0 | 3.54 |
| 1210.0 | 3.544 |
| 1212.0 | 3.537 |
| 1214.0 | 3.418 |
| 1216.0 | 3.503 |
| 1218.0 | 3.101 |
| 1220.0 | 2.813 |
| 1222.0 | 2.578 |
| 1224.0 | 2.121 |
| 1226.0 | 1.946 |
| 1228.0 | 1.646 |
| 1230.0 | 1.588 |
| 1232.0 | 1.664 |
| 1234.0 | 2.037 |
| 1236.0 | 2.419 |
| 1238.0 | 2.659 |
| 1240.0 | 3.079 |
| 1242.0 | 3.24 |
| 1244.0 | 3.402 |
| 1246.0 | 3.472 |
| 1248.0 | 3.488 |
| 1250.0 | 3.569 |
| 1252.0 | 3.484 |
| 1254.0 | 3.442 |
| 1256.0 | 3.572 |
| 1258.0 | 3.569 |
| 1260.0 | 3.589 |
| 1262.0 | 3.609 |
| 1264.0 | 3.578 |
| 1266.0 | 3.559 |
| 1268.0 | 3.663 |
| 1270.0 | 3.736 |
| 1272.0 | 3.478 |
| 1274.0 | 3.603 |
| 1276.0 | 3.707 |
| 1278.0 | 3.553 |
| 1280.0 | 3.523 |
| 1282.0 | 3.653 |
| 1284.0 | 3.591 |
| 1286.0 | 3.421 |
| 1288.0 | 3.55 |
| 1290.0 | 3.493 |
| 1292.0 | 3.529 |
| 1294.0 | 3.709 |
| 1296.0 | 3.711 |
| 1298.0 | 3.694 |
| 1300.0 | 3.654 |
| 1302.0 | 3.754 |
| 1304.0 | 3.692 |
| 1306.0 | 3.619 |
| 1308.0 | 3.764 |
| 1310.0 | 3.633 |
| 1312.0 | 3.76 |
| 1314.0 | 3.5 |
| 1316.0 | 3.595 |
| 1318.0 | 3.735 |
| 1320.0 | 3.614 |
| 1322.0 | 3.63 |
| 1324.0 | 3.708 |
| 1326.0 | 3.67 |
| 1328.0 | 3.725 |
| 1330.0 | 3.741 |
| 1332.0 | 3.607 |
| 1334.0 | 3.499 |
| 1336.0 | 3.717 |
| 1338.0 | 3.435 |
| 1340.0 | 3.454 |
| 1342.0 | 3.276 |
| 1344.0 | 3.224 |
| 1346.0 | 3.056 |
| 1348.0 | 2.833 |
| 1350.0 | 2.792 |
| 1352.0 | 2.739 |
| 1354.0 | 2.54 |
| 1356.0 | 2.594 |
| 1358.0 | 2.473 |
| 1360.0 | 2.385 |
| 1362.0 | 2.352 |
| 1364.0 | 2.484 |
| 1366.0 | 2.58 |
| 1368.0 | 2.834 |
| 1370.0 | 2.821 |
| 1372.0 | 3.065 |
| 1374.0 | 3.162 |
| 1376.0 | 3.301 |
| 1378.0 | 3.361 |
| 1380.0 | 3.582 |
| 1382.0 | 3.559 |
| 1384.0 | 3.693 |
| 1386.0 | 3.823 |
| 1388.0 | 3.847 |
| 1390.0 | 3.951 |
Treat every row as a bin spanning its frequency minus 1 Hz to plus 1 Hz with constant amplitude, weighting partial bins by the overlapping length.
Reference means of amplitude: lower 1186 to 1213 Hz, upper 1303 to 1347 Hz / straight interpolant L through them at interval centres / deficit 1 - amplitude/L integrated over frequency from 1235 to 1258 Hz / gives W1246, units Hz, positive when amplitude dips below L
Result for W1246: 2.3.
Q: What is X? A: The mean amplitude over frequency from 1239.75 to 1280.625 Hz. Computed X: 3.53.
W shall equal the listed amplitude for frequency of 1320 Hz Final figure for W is 3.614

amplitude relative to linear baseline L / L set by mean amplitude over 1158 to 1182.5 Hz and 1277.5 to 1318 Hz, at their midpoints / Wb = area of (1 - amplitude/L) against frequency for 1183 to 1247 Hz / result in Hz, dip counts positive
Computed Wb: 8.7 Hz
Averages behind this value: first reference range 3.59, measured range 3.11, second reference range 3.62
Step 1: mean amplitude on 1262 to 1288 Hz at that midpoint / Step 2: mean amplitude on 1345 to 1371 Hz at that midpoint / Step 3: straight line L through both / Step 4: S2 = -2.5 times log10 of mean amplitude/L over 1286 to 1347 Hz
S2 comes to -0.155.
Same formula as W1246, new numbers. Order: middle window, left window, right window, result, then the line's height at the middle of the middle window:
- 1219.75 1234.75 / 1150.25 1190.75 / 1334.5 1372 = 6.1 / 3.38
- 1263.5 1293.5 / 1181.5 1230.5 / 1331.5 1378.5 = -4.4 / 3.12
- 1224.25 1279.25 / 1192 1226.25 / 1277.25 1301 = 5.8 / 3.47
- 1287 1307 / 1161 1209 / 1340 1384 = -2.8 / 3.19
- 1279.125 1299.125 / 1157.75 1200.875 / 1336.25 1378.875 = -2.5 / 3.18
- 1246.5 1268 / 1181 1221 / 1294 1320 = 0.4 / 3.62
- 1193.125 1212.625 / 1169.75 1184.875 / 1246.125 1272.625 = -0.3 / 3.57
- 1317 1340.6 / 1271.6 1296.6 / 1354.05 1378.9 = -3.7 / 3.14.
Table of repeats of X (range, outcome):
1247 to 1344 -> 3.6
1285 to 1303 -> 3.61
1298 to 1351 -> 3.53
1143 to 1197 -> 3.62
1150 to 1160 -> 3.59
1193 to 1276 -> 3.2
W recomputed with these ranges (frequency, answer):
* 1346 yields 3.056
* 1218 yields 3.101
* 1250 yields 3.569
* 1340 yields 3.454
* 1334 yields 3.499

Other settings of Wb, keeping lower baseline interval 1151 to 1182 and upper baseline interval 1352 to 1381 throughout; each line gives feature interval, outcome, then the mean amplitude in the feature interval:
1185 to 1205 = -1.16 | 3.68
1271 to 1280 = -1.16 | 3.58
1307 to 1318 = -2.29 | 3.66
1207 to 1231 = 4.35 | 2.78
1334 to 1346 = -1.95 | 3.4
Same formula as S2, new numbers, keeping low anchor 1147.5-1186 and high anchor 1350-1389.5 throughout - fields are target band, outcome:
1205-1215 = -0.026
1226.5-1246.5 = 0.341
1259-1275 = -0.090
